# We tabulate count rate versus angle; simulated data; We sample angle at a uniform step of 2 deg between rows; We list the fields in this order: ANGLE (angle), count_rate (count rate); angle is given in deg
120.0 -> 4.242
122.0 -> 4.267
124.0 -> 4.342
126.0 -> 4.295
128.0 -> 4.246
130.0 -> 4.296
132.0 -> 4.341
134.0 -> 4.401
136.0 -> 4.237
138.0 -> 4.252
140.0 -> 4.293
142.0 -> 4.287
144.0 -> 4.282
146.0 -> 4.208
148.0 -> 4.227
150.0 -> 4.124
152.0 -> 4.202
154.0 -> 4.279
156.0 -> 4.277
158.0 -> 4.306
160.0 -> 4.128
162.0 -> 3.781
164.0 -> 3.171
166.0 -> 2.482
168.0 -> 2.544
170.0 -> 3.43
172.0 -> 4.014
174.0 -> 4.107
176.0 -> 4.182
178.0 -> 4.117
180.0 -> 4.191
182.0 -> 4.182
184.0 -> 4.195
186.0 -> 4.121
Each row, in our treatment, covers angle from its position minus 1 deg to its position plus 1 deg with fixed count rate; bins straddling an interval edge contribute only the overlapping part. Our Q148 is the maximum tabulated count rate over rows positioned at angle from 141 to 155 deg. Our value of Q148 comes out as 4.287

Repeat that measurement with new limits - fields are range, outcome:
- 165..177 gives 4.182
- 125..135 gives 4.401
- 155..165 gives 4.306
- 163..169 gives 3.171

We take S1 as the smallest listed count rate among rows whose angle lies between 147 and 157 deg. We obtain 4.124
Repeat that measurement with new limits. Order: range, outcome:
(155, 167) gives 2.482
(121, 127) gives 4.267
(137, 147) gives 4.208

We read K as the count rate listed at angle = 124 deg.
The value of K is 4.342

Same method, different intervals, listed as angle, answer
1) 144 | 4.282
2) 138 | 4.252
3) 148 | 4.227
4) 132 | 4.341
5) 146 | 4.208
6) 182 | 4.182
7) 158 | 4.306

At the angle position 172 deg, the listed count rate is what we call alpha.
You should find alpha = 4.014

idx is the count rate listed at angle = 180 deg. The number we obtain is 4.191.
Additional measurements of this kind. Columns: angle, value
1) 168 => 2.544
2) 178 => 4.117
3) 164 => 3.171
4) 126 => 4.295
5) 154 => 4.279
